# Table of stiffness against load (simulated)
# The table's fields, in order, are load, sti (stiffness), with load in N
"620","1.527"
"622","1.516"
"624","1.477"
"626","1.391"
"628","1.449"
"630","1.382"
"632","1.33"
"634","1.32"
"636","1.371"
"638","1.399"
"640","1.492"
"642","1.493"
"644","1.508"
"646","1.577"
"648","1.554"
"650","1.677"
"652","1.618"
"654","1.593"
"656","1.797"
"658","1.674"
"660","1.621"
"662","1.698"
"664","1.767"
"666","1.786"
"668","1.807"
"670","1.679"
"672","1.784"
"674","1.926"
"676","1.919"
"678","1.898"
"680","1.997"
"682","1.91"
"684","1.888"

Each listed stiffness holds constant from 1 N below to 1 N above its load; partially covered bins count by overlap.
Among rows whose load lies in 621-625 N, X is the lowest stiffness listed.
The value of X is 1.477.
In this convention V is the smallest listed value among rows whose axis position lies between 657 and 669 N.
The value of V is 1.621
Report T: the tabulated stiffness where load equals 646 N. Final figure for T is 1.577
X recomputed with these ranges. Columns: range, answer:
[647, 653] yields 1.554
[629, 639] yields 1.32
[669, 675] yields 1.679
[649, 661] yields 1.593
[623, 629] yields 1.391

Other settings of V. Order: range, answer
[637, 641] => 1.399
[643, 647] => 1.508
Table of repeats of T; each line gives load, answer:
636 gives 1.371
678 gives 1.898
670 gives 1.679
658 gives 1.674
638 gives 1.399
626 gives 1.391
